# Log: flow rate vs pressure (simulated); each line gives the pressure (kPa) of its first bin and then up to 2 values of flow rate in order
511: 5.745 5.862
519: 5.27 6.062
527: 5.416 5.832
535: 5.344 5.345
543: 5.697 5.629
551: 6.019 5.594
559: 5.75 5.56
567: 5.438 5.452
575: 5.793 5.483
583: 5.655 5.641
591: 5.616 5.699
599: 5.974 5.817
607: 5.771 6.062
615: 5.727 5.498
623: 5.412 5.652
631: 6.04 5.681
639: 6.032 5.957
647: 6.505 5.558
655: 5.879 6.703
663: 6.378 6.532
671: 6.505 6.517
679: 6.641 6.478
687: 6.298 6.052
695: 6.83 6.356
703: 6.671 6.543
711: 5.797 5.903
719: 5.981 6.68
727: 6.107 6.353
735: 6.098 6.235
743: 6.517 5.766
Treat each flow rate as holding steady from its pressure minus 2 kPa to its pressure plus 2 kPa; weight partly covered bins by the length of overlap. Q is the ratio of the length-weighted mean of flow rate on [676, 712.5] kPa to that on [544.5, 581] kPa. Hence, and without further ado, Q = 1.14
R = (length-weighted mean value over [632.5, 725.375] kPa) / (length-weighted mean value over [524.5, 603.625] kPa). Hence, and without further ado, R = 1.11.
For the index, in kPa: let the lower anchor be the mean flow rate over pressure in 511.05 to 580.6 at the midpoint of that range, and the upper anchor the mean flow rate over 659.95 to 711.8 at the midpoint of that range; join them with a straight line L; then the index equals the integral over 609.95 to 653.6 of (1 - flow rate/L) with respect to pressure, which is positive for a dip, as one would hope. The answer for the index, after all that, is 2.18 kPa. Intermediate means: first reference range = 5.62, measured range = 5.83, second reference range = 6.45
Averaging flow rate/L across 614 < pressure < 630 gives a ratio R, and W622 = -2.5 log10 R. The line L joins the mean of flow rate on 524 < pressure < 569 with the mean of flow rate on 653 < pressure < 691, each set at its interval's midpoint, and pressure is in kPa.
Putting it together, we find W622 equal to 0.094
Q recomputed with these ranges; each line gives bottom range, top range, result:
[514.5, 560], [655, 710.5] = 1.14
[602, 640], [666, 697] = 1.12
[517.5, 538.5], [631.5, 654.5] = 1.07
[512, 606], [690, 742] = 1.11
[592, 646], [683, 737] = 1.08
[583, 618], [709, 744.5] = 1.07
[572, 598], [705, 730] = 1.09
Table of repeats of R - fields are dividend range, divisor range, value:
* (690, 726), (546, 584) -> 1.12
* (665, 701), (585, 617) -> 1.12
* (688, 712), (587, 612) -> 1.10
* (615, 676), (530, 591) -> 1.08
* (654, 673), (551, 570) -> 1.14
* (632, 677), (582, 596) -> 1.10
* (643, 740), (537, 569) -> 1.12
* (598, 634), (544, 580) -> 1.02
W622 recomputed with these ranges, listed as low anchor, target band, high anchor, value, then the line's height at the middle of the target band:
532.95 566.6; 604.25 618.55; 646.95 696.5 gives 0.033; 5.99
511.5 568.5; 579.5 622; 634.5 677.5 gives 0.040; 5.95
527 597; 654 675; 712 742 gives -0.081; 5.97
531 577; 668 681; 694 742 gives -0.076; 6.11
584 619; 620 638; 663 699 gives 0.057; 6.01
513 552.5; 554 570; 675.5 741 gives 0.034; 5.76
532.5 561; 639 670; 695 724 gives -0.025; 6.07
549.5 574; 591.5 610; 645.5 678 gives 0.017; 5.91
